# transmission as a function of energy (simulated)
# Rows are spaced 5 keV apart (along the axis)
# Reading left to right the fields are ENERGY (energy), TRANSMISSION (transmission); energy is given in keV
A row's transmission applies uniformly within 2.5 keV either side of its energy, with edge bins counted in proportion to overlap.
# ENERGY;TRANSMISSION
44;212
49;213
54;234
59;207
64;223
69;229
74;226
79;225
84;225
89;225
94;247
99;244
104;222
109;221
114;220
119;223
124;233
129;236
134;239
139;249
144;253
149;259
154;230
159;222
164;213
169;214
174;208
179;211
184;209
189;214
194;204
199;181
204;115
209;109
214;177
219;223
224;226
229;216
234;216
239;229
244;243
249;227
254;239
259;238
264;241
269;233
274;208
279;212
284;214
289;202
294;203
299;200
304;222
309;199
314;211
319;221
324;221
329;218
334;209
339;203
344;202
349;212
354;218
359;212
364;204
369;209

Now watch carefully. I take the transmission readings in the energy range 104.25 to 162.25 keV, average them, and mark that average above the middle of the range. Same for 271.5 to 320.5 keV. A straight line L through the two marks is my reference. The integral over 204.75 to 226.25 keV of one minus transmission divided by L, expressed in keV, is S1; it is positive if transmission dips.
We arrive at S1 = 4.2 keV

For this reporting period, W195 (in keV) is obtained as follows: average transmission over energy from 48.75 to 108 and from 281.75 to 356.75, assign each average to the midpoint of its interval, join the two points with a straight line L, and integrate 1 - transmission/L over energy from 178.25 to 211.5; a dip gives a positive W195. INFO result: 6.6 keV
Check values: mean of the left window 227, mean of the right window 210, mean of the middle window 176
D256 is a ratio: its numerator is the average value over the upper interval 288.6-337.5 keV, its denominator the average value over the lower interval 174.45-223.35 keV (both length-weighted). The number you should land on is 1.14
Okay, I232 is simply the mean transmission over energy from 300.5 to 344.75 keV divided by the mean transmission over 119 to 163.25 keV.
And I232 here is 0.9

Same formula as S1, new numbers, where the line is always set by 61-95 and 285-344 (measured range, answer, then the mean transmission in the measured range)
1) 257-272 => -1.6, 236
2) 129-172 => -2.4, 235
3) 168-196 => 1.2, 210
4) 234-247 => -1.0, 232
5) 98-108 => -0.2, 230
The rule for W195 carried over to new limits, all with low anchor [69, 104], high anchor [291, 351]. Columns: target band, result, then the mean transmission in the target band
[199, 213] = 5.7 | 131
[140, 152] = -1.5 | 254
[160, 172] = 0.5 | 214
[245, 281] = -2.3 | 229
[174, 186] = 0.7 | 210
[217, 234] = -0.2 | 221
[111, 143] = -0.9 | 234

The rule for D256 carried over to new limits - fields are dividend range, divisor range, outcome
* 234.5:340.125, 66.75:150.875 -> 0.94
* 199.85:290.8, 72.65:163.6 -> 0.90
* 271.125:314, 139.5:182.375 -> 0.92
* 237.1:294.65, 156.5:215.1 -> 1.18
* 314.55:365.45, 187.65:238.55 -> 1.12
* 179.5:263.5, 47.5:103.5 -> 0.90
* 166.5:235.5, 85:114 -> 0.84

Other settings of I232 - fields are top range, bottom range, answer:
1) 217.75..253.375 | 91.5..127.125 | 0.98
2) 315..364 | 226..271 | 0.92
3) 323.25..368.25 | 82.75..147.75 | 0.90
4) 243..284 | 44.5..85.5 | 1.03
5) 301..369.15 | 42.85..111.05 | 0.94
